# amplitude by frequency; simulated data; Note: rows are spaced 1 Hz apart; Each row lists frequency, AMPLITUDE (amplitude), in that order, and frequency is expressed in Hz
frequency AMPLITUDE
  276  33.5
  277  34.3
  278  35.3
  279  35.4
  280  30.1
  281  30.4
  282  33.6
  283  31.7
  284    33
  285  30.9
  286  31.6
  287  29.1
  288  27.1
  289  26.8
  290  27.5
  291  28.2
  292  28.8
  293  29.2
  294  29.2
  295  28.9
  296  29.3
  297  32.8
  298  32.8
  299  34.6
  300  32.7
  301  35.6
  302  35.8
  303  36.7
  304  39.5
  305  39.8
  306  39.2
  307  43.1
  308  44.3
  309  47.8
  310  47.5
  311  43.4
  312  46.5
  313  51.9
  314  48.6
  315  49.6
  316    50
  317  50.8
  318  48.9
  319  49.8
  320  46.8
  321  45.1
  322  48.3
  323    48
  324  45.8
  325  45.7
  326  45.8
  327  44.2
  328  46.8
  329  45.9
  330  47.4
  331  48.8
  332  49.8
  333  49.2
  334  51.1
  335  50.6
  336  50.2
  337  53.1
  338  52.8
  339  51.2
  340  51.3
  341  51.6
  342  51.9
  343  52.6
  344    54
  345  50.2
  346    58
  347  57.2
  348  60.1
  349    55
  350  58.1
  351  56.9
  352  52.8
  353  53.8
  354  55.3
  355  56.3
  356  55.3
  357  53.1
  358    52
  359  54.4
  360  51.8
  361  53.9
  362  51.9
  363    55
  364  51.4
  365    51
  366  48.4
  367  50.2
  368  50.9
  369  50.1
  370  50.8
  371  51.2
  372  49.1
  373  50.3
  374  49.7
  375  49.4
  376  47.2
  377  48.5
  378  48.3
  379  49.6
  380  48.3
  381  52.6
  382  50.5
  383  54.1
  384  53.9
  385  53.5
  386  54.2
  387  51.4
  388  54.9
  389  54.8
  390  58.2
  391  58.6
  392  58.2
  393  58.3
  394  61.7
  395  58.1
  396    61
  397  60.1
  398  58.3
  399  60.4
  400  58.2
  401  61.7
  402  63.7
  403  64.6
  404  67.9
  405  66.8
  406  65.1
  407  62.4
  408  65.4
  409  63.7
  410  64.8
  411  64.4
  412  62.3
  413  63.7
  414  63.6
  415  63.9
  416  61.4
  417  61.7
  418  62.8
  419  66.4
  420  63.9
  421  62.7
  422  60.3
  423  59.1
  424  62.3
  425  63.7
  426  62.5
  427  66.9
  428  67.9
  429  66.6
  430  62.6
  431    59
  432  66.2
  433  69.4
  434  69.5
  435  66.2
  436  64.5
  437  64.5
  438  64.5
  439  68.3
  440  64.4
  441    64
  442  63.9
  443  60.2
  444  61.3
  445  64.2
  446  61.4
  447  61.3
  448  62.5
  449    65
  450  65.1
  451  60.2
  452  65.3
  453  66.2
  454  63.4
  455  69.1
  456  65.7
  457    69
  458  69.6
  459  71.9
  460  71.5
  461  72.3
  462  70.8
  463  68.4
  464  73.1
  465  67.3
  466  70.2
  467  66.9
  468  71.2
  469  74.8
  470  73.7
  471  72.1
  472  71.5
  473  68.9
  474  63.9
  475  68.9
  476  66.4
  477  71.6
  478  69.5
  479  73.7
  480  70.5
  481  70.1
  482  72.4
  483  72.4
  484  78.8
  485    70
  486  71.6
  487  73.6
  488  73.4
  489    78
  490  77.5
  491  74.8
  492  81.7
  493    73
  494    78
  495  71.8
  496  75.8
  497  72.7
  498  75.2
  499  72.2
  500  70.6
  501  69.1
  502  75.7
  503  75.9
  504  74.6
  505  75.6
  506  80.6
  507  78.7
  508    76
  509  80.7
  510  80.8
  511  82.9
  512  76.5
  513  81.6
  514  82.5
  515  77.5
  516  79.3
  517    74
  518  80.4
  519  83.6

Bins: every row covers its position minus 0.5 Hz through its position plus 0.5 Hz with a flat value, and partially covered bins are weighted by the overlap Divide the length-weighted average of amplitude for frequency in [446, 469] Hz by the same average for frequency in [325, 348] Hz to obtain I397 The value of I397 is 1.33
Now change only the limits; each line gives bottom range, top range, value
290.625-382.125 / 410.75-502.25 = 1.43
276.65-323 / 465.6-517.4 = 1.96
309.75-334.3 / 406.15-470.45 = 1.37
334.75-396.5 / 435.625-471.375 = 1.26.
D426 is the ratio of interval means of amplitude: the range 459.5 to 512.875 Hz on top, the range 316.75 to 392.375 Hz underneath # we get 1.42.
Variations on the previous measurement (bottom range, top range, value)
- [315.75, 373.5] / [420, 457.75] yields 1.26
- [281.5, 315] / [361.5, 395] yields 1.46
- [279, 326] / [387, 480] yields 1.69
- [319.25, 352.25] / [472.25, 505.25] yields 1.44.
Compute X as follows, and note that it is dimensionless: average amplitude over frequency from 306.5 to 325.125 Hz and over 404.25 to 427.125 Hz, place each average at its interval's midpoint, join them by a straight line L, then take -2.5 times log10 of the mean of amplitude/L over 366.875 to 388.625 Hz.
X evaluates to 0.13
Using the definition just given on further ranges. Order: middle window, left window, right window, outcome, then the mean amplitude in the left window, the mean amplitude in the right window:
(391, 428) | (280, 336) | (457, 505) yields -0.063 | 40.3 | 72.3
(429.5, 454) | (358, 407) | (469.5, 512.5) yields 0.019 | 54.9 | 74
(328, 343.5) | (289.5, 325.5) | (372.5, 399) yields -0.111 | 40.6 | 54.1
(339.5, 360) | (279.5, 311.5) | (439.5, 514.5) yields -0.202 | 34.1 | 71.3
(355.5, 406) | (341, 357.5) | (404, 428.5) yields 0.086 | 54.9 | 63.7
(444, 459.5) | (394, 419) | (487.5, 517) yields 0.067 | 62.8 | 76.6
